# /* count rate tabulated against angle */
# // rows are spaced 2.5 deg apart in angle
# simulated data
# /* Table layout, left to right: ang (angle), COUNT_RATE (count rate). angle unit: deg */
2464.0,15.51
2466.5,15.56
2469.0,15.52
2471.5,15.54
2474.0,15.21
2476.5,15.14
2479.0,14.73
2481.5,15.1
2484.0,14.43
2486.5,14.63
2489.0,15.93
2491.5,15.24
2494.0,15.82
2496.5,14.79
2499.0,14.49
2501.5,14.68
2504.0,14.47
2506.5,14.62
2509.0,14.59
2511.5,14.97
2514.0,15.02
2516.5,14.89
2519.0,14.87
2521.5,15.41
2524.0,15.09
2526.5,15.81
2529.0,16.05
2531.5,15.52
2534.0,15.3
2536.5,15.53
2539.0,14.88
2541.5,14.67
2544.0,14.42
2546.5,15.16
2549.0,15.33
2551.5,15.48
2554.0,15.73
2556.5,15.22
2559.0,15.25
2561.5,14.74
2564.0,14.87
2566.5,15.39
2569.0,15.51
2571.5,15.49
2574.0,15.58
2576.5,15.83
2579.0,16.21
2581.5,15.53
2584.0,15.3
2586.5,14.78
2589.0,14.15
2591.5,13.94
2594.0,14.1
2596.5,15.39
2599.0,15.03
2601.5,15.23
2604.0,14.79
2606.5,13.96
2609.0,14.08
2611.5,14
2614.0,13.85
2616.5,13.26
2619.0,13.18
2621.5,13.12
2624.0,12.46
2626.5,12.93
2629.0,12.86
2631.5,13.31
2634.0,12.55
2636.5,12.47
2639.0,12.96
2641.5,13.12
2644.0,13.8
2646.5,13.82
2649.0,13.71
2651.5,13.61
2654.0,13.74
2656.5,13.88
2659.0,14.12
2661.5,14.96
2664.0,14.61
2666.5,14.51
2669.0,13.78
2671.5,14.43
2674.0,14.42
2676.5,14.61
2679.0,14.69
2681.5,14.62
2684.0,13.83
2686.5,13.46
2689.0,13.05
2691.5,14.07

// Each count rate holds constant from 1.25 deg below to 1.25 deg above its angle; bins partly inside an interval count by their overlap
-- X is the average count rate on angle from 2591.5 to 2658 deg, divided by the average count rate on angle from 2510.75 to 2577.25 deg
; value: 0.9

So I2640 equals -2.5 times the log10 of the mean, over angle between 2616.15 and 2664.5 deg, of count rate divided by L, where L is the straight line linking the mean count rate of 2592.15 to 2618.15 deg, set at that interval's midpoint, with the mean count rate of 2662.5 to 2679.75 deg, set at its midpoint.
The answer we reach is 0.08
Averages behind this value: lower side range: 14.3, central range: 13.4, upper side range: 14.4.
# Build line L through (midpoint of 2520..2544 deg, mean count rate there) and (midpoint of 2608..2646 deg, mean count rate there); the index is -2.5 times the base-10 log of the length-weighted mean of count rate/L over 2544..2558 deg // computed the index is -0.03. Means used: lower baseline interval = 15.3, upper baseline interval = 13.2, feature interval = 15.3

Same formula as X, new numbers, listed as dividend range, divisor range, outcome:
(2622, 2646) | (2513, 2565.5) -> 0.85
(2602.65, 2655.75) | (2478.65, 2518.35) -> 0.90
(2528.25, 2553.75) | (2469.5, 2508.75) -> 1.02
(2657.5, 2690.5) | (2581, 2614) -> 0.98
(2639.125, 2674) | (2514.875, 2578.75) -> 0.91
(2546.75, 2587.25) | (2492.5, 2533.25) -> 1.02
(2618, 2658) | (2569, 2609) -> 0.88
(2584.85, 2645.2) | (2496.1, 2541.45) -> 0.91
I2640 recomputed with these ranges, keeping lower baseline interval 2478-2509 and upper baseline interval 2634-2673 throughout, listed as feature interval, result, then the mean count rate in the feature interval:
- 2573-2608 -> -0.06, 15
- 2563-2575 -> -0.07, 15.4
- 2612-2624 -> 0.06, 13.3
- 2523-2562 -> -0.05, 15.3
